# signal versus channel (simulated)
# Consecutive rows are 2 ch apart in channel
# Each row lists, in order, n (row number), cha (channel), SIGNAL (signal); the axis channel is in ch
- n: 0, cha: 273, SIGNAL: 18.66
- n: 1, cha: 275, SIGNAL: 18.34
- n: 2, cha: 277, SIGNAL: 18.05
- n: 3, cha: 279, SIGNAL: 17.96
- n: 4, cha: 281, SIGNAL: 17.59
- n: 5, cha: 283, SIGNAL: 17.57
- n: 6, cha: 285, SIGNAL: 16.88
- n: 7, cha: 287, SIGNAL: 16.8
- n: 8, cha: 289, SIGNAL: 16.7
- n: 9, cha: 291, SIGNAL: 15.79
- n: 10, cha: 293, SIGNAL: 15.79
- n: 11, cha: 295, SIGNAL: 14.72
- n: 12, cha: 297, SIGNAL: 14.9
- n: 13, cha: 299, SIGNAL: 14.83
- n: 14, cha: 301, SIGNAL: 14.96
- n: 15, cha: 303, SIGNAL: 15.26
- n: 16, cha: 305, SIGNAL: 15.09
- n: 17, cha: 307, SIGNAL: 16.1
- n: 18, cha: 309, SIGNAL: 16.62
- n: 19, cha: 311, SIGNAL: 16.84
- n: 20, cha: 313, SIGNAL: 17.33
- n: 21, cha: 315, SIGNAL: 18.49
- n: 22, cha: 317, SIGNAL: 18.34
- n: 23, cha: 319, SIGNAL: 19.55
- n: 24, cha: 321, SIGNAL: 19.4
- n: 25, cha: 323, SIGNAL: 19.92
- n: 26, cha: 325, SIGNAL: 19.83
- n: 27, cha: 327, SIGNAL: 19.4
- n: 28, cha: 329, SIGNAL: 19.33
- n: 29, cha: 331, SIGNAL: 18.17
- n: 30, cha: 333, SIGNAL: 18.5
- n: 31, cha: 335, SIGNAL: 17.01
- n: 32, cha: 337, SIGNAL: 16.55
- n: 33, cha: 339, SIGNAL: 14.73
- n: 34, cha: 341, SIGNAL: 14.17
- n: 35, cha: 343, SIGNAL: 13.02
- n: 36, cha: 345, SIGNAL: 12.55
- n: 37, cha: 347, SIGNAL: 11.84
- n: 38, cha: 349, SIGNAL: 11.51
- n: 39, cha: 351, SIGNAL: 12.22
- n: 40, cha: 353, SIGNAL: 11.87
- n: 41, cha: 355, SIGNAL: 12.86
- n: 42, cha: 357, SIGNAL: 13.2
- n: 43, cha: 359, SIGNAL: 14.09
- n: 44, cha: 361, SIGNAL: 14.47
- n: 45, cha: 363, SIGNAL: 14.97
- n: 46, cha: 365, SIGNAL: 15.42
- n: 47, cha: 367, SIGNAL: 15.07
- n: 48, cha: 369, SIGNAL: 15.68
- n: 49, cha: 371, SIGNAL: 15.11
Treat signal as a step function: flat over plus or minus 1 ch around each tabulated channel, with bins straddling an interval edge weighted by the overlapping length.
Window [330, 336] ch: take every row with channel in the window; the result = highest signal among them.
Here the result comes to 18.5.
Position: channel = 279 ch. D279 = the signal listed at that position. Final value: 17.96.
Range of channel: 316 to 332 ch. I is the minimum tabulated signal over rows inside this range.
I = 18.17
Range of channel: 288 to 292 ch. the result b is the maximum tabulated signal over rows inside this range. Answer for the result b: 16.7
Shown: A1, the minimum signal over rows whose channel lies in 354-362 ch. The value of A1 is 12.86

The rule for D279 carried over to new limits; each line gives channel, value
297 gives 14.9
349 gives 11.51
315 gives 18.49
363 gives 14.97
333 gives 18.5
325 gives 19.83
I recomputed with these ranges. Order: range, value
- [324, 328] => 19.4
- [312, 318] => 17.33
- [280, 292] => 15.79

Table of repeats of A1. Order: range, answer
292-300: 14.72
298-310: 14.83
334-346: 12.55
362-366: 14.97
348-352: 11.51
